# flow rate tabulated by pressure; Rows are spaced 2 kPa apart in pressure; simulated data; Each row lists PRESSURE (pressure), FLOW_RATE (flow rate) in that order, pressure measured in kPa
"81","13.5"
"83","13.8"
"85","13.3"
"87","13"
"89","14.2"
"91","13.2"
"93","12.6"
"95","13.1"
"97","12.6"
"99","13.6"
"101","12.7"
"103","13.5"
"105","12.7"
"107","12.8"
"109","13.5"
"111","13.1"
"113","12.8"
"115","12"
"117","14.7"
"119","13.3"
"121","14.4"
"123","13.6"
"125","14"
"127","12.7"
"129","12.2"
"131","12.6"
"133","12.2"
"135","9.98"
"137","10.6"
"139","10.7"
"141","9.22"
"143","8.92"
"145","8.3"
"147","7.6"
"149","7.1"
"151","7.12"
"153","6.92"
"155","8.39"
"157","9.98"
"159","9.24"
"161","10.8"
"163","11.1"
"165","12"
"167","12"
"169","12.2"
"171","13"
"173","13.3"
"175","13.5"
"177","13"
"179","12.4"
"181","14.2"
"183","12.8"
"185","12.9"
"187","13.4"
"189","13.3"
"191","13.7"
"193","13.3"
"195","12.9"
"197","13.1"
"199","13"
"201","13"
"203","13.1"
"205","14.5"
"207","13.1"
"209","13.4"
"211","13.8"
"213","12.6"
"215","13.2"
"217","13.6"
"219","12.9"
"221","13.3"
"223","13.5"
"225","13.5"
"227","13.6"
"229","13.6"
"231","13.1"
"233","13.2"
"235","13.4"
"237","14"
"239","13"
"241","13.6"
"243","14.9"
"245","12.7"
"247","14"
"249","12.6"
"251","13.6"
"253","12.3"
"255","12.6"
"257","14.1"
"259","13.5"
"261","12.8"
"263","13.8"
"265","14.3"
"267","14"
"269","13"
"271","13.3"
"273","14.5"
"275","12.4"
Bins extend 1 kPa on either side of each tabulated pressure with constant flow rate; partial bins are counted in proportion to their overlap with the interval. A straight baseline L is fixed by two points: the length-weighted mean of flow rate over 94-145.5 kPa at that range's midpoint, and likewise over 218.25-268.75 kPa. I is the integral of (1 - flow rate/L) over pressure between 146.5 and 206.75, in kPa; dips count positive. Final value 4.9 kPa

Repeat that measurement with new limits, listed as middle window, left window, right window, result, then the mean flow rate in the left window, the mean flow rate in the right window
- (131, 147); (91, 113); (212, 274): 3.8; 13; 13.4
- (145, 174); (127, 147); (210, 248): 3.3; 10.5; 13.4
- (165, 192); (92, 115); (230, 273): 0.4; 13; 13.4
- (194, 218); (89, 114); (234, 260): 0.1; 13.1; 13.4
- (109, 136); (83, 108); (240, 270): 0.6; 13.1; 13.5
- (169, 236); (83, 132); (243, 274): 0.5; 13.2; 13.5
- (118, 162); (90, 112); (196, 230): 9.0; 13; 13.3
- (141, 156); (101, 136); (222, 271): 6.0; 12.9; 13.4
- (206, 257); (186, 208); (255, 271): 0.4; 13.3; 13.6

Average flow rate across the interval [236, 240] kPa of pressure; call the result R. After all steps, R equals 13.5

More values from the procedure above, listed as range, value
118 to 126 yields 13.8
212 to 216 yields 12.9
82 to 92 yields 13.5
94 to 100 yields 13.1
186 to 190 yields 13.4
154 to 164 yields 9.9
